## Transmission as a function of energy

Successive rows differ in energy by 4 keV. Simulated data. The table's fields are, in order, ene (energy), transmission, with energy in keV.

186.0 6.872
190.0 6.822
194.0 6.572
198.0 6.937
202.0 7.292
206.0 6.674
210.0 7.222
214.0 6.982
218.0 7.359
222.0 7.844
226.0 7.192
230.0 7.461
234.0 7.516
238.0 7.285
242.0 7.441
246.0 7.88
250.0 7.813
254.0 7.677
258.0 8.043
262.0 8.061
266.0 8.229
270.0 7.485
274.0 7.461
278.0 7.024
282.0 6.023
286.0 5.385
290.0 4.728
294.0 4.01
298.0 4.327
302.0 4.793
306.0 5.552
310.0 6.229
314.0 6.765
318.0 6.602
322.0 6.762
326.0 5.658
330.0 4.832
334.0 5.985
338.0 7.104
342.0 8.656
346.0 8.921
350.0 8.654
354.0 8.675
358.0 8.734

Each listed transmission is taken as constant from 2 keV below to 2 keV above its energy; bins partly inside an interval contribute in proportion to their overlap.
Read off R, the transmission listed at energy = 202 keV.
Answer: 7.292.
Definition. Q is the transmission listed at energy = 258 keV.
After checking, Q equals 8.043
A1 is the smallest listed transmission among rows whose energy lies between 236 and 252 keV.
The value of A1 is 7.285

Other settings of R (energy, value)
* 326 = 5.658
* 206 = 6.674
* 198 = 6.937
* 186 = 6.872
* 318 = 6.602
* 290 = 4.728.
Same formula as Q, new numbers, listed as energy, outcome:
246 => 7.88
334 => 5.985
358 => 8.734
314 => 6.765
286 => 5.385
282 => 6.023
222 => 7.844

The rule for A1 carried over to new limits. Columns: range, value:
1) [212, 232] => 6.982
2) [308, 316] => 6.229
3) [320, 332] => 4.832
